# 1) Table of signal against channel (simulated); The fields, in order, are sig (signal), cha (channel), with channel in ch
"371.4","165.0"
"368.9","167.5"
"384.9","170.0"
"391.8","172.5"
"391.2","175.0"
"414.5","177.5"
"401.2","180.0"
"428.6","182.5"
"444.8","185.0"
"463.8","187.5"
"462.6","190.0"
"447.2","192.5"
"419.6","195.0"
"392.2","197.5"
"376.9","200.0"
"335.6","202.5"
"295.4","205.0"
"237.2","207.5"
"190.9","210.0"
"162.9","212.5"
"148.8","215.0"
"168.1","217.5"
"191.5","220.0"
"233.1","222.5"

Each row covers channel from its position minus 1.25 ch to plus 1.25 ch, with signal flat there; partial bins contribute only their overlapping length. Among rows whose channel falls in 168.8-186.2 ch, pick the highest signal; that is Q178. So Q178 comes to 444.8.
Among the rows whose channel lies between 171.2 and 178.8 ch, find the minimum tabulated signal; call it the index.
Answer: 391.2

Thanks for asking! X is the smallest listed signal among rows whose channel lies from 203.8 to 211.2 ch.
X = 190.9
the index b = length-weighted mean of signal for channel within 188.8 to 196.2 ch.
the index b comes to 443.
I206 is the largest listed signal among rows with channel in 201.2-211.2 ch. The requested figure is 335.6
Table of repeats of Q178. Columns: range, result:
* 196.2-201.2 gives 392.2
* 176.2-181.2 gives 414.5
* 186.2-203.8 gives 463.8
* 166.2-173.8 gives 391.8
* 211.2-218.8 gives 168.1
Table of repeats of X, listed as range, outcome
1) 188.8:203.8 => 335.6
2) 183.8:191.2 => 444.8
